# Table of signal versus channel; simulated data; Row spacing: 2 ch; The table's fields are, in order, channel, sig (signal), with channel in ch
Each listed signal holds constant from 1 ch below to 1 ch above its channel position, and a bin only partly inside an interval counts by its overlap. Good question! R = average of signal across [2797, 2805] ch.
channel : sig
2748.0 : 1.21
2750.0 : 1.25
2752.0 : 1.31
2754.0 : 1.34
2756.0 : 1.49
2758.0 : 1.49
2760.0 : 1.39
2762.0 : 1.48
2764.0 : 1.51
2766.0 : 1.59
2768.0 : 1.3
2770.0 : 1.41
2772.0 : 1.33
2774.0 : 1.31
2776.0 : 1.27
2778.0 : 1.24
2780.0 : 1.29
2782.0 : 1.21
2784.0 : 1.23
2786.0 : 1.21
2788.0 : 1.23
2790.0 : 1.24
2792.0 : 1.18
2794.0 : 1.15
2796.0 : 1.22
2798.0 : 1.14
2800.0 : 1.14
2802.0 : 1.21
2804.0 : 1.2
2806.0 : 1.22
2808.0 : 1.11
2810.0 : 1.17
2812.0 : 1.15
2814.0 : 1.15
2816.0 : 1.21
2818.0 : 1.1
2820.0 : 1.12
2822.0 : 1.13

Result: 1.17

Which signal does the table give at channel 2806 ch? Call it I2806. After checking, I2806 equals 1.22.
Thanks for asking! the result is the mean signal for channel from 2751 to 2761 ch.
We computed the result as 1.4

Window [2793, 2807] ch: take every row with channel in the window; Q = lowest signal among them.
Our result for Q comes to 1.14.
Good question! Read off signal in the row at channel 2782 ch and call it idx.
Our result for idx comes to 1.21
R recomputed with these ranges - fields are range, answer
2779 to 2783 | 1.25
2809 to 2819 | 1.16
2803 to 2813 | 1.17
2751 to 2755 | 1.33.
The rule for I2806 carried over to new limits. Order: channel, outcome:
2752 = 1.31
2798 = 1.14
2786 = 1.21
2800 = 1.14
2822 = 1.13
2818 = 1.1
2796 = 1.22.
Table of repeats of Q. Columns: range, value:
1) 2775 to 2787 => 1.21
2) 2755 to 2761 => 1.39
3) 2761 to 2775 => 1.3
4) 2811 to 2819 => 1.1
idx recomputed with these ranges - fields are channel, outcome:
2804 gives 1.2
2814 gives 1.15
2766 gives 1.59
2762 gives 1.48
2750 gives 1.25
